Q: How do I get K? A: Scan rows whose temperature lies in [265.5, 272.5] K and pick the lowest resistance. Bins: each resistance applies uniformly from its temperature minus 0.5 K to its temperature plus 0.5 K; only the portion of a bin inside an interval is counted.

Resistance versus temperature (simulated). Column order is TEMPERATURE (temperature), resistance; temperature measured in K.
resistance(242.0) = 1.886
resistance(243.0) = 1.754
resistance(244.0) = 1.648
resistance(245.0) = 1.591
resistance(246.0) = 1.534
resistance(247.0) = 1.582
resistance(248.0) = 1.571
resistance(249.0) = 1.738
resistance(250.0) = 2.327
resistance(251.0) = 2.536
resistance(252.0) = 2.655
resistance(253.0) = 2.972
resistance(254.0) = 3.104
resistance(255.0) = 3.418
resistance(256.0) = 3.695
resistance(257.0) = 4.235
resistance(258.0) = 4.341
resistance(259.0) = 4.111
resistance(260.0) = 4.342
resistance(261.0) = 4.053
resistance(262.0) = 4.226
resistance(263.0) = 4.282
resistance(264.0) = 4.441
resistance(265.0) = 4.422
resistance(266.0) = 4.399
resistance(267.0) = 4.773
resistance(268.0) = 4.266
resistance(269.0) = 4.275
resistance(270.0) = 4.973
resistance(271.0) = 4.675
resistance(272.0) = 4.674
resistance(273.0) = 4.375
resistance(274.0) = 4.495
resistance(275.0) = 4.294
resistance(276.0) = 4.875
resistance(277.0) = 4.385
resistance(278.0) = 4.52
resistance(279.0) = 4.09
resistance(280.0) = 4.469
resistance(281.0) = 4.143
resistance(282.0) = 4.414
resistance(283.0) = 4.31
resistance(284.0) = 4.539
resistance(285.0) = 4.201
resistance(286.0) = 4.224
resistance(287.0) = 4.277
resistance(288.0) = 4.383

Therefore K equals 4.266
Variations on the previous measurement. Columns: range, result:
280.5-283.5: 4.143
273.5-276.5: 4.294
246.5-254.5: 1.571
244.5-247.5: 1.534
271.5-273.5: 4.375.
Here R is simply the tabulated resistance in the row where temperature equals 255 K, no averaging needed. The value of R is 3.418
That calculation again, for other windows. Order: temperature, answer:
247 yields 1.582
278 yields 4.52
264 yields 4.441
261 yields 4.053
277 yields 4.385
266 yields 4.399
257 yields 4.235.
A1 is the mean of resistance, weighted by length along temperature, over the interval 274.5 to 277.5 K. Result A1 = 4.52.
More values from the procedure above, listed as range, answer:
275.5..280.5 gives 4.47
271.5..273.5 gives 4.52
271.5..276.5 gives 4.54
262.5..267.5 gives 4.46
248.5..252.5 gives 2.31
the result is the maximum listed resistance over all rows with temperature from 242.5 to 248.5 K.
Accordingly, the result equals 1.754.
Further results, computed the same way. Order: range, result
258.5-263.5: 4.342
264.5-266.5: 4.422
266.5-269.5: 4.773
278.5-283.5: 4.469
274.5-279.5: 4.875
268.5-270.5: 4.973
